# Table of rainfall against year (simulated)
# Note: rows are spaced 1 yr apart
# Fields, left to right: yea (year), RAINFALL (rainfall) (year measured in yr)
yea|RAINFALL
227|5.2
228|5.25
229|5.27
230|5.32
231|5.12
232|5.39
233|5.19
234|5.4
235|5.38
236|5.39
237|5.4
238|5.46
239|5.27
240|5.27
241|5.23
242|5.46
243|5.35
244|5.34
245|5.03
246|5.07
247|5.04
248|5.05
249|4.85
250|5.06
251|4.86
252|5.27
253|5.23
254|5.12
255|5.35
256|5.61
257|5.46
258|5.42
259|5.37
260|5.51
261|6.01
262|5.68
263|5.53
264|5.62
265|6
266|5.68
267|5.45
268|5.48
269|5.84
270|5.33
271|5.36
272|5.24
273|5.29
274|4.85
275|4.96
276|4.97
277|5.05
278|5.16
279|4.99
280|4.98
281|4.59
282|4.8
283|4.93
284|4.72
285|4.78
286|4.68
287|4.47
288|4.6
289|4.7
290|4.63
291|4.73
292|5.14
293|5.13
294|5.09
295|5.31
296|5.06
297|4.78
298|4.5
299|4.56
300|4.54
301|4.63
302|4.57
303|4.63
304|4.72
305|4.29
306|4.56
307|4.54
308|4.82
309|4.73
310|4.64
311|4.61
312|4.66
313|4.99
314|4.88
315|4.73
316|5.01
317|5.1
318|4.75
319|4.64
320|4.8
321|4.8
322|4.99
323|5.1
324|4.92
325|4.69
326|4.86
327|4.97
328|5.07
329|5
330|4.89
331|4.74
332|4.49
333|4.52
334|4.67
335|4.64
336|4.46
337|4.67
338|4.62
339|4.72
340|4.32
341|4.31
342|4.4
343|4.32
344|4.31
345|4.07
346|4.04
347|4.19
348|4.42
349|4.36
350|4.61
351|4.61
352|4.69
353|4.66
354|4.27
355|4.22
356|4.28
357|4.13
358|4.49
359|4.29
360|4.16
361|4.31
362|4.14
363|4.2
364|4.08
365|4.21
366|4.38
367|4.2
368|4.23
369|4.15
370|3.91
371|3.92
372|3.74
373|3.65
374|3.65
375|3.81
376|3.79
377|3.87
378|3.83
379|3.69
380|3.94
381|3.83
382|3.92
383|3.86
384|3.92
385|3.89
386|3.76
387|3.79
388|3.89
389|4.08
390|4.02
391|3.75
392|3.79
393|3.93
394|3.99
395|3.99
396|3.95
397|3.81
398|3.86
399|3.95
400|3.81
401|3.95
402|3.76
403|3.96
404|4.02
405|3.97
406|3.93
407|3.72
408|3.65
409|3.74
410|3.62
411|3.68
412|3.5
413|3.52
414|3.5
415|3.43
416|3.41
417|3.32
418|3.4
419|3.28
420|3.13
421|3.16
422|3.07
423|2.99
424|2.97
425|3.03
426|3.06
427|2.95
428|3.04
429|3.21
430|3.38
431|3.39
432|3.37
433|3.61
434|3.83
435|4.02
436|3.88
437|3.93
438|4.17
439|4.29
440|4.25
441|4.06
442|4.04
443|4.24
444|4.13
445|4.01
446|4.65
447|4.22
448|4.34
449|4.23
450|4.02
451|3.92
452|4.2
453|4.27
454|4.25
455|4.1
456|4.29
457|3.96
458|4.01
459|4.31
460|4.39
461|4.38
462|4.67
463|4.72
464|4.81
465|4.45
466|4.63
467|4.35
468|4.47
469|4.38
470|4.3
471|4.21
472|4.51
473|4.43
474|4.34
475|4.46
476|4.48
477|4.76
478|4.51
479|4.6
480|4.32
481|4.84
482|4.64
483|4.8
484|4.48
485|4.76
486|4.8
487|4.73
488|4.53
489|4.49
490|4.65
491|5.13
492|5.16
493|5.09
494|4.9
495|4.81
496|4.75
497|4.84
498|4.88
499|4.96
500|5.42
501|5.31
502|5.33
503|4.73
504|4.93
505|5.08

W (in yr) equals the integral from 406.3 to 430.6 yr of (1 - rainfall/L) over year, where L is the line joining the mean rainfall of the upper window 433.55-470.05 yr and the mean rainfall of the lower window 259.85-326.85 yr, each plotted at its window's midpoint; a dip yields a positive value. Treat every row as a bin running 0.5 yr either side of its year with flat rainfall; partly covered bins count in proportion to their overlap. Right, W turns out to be 5.91 yr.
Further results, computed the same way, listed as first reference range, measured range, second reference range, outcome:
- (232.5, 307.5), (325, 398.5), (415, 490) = 6.1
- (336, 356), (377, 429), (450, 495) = 9.4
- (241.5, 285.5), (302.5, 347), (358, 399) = -1.1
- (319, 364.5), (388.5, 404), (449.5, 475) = 1.8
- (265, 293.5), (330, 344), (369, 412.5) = -0.4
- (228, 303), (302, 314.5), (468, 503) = 1.0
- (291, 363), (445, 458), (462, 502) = 1.4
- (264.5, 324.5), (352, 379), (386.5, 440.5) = 0.3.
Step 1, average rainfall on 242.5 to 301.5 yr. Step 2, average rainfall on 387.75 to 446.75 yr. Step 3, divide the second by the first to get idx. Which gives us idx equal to 0.72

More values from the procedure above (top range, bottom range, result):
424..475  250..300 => 0.79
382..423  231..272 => 0.69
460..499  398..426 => 1.31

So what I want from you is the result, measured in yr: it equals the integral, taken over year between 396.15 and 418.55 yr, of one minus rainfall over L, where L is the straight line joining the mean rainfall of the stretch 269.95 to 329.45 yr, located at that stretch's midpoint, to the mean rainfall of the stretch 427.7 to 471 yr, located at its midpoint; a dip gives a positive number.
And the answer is 3.21 yr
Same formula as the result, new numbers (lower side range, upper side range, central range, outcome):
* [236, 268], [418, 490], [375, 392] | 2.6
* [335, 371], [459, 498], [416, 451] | 6.6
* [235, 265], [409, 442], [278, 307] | 0.8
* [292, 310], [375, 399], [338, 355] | -0.4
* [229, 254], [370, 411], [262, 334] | -3.3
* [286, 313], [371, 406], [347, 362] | -0.7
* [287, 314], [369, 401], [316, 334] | -1.4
